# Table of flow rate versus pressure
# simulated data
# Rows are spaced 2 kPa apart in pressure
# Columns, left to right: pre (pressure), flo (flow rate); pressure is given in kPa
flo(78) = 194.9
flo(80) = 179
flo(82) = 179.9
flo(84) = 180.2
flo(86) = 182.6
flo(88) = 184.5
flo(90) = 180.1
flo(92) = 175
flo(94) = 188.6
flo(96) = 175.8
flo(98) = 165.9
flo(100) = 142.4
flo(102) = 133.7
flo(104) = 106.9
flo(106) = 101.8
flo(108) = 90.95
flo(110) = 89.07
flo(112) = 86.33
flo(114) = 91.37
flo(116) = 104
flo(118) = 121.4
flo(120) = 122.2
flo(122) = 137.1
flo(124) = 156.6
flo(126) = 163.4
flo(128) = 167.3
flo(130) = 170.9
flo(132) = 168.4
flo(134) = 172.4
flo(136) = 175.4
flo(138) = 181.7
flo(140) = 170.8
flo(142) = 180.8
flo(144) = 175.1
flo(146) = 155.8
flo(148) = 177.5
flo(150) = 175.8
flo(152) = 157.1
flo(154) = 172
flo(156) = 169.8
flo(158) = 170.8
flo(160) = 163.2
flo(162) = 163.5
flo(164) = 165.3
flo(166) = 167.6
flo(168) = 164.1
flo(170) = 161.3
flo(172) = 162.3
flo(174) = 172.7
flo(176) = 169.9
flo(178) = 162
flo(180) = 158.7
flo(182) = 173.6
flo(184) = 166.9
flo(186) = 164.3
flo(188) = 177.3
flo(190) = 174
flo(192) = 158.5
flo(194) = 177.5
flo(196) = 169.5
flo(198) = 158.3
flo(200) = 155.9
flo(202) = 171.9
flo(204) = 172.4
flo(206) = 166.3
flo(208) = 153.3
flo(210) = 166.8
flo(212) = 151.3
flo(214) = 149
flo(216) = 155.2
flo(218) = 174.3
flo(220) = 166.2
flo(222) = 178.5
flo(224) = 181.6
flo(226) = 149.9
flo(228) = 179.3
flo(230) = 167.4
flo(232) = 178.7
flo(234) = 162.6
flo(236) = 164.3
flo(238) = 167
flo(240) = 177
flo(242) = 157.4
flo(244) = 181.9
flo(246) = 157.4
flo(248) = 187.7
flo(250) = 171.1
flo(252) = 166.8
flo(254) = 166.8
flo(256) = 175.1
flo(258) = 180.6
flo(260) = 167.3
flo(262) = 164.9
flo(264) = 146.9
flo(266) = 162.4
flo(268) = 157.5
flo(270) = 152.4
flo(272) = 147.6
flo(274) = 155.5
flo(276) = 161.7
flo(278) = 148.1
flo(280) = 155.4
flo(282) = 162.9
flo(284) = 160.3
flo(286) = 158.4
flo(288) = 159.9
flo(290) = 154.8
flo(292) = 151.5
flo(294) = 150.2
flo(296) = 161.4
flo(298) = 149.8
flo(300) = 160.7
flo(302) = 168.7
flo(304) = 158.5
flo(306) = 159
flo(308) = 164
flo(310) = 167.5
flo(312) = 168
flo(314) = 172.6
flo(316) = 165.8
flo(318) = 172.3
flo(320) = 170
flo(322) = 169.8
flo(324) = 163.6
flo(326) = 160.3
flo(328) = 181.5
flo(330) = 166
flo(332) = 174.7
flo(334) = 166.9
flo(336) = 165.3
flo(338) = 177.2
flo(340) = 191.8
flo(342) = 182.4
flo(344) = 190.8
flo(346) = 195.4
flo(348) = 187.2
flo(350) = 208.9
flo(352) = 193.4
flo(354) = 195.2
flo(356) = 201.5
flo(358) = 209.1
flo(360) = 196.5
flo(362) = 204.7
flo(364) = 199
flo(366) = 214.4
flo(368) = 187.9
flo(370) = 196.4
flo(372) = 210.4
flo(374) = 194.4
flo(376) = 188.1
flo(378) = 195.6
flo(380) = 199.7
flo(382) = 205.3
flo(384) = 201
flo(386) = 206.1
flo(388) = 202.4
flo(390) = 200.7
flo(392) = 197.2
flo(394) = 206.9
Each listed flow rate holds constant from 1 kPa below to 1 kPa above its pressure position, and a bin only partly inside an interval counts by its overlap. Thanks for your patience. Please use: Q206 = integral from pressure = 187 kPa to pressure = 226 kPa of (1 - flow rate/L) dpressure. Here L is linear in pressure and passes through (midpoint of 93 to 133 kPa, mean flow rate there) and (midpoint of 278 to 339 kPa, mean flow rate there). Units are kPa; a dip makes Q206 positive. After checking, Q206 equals -4.61 kPa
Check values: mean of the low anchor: 134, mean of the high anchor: 164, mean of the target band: 166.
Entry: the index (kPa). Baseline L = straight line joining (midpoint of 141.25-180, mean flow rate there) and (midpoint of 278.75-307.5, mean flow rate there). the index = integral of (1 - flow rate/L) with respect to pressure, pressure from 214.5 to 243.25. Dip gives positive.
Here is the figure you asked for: -1.0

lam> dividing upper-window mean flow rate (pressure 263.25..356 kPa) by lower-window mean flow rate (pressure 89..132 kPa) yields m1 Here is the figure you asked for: 1.22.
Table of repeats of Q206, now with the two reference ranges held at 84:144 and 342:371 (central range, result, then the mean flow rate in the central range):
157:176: -0.76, 166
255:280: 2.79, 160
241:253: 0.37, 170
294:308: 2.06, 159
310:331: 2.40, 169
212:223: 0.42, 163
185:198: -0.37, 169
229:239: 0.30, 168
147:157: -0.89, 170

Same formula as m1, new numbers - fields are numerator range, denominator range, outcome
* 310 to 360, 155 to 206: 1.08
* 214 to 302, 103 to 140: 1.21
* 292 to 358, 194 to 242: 1.05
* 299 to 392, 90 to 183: 1.20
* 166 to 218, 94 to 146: 1.15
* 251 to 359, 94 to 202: 1.09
